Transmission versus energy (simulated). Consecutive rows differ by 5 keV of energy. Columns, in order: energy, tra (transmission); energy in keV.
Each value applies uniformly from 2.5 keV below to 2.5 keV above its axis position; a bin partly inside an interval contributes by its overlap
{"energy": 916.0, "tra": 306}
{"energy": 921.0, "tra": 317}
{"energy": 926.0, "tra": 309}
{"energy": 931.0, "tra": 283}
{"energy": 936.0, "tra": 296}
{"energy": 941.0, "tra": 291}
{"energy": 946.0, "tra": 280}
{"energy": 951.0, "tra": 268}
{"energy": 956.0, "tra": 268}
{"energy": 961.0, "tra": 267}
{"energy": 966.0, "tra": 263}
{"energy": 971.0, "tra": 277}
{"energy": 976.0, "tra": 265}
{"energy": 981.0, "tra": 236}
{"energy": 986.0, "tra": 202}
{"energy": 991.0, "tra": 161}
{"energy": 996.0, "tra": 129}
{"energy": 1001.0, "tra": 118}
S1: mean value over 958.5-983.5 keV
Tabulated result 262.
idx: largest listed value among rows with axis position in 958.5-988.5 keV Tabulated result 277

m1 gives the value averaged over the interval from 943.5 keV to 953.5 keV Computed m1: 274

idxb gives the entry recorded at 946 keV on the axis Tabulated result 280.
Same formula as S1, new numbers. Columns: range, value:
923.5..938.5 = 296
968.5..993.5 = 228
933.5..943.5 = 294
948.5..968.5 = 266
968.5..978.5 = 271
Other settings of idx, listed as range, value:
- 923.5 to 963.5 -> 309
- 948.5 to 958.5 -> 268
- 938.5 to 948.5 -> 291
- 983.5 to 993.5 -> 202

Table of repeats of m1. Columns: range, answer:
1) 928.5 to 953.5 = 284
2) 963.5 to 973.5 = 270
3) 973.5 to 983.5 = 250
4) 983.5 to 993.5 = 182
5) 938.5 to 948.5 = 286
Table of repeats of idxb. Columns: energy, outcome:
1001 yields 118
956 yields 268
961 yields 267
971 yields 277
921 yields 317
